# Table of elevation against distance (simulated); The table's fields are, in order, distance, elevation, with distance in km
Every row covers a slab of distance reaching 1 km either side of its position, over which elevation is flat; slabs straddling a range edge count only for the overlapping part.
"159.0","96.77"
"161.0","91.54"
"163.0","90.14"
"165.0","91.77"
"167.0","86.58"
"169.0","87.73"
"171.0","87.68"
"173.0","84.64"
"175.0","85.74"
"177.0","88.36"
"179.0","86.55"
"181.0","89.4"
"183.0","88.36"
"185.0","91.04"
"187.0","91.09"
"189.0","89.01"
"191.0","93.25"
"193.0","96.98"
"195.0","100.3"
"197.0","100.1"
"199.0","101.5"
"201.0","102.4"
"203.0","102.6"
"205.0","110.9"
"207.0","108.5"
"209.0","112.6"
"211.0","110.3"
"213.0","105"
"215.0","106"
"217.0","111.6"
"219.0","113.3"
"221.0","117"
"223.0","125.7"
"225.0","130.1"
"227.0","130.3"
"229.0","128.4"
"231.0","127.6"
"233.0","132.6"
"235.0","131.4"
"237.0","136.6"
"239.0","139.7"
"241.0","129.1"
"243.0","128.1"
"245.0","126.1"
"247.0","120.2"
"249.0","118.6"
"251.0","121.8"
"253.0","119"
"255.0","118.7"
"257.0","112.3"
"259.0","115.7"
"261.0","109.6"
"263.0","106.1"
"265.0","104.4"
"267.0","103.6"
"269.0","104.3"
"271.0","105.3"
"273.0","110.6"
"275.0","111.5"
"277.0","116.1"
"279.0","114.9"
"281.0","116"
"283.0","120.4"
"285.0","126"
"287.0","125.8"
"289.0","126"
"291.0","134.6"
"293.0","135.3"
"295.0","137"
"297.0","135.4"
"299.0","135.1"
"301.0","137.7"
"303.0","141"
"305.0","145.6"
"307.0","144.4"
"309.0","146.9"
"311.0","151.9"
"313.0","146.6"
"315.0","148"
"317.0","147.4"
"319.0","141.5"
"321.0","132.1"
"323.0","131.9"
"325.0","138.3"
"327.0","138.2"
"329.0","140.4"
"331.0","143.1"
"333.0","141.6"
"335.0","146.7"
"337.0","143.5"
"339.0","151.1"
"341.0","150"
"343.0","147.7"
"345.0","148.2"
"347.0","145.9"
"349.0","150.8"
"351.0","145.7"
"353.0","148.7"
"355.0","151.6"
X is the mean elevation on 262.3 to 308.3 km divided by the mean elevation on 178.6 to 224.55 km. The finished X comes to 1.20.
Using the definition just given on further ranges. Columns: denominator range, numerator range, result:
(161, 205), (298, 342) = 1.54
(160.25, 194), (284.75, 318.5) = 1.56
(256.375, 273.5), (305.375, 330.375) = 1.32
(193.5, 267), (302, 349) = 1.23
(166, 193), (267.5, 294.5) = 1.34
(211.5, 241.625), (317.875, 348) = 1.15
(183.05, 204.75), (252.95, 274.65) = 1.13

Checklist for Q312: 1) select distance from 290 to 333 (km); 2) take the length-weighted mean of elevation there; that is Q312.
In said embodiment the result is 141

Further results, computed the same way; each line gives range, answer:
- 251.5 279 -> 111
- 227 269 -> 121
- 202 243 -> 121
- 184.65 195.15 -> 93.2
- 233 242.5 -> 134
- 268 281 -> 111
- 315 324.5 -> 139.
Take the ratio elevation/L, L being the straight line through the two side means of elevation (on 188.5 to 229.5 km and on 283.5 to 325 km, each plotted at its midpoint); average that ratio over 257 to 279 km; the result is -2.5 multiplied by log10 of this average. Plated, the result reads 0.166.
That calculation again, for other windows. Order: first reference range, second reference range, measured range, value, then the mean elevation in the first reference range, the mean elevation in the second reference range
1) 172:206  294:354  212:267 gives -0.078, 94.2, 143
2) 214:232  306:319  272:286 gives 0.179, 121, 147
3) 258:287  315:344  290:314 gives -0.105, 112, 143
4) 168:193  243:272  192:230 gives -0.127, 88.9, 114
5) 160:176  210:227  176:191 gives 0.085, 88.2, 116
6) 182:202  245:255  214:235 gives -0.123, 95.4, 120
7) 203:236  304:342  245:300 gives 0.109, 118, 144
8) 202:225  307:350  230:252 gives -0.076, 112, 144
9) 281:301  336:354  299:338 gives -0.024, 130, 148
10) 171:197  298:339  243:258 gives -0.037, 90.7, 142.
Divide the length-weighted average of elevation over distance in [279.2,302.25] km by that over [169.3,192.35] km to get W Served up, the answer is 1.5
